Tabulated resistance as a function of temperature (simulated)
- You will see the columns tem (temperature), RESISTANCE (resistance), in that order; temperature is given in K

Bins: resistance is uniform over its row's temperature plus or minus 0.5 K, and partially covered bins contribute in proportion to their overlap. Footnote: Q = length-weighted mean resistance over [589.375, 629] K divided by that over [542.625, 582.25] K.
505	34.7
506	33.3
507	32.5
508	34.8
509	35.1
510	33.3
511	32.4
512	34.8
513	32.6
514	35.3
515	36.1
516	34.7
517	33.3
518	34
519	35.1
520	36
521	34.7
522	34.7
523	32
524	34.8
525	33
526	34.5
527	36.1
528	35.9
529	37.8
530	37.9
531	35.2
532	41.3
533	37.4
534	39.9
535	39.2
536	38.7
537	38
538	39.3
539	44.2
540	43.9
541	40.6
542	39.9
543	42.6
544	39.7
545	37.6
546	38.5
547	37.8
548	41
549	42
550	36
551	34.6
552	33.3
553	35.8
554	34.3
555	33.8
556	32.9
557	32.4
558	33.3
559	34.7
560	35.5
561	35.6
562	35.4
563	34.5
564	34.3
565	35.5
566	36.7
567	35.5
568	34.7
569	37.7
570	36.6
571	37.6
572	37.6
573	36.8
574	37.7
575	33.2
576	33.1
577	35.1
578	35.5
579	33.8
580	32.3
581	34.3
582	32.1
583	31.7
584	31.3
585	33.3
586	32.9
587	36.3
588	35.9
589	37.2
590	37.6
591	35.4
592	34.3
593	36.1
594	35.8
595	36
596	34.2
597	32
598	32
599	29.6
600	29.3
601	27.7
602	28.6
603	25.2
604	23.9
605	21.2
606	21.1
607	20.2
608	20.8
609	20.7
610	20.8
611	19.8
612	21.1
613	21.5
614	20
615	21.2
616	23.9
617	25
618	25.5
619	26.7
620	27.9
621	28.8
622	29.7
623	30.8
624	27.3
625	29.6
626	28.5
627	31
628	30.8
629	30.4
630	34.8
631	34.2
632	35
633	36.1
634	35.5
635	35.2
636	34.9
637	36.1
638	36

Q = 0.8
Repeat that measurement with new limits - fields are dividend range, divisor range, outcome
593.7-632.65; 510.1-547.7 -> 0.74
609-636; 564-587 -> 0.81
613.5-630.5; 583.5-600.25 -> 0.81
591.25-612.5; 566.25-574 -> 0.74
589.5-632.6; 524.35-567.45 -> 0.76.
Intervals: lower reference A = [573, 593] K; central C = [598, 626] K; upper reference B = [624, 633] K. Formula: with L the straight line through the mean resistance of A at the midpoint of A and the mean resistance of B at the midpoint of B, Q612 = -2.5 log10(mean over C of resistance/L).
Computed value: 0.30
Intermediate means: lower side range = 34.5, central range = 24.9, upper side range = 31.8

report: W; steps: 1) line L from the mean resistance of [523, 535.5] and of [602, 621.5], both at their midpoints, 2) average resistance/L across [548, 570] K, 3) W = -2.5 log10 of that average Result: -0.12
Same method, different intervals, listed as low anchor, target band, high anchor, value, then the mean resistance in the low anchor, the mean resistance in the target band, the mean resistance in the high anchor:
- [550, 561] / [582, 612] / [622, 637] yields 0.13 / 34.2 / 29.6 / 32.5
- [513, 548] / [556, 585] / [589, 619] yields -0.10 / 37.3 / 34.7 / 27.1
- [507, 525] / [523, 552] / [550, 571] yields -0.11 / 34.2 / 38.3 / 34.9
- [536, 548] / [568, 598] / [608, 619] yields -0.18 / 40.2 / 34.9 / 22.1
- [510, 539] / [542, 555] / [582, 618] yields -0.13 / 36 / 37.7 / 28.4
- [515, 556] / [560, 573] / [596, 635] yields -0.08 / 37.2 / 36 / 27.3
